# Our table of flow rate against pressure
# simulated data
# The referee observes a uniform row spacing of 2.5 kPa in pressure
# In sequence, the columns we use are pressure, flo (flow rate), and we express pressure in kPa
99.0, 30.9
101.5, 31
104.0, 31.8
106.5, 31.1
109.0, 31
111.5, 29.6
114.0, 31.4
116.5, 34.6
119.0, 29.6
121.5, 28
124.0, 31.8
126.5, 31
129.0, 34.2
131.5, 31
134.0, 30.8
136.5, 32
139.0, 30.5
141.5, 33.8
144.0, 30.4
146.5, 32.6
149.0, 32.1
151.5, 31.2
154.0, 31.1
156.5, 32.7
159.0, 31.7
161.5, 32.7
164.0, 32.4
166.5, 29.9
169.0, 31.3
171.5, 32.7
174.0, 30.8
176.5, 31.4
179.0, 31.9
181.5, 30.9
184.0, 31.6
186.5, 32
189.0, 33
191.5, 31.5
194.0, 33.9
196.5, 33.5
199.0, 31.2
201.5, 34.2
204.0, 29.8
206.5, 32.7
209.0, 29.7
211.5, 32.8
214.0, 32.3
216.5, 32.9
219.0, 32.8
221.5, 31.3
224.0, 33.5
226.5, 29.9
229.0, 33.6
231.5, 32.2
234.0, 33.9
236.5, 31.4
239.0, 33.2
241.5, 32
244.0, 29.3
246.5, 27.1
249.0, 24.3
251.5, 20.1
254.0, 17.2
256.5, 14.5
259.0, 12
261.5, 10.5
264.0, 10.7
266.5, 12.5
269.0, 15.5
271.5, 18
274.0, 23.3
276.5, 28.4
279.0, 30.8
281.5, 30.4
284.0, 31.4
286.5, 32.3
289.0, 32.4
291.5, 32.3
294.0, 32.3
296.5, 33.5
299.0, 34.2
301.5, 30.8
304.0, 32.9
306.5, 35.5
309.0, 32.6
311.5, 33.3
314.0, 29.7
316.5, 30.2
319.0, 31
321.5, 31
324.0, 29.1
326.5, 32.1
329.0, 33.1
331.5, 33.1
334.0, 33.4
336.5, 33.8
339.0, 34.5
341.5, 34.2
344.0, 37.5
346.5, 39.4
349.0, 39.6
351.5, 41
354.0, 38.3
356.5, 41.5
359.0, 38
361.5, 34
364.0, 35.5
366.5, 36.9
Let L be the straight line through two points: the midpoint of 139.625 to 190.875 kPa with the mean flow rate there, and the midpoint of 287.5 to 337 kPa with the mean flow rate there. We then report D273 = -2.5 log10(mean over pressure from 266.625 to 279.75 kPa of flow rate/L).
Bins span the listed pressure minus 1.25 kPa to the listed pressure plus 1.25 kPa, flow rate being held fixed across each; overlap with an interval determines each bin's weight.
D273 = 0.41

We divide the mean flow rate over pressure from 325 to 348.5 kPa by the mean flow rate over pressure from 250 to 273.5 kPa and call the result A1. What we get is 2.32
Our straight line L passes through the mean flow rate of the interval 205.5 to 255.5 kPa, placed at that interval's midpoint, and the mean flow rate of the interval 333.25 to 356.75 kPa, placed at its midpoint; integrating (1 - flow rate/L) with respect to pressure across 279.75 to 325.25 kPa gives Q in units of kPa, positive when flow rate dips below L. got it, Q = 3.4 kPa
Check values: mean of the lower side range 30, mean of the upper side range 37.2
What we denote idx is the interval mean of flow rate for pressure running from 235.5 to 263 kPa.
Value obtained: 22.7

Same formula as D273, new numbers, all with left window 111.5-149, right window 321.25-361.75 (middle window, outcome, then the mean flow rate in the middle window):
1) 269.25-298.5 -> 0.18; 29.2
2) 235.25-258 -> 0.31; 25.3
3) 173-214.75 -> 0.03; 32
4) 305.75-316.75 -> 0.09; 32.3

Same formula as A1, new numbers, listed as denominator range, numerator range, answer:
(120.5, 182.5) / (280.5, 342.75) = 1.03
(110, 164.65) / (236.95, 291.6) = 0.74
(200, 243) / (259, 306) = 0.81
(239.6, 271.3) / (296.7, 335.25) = 1.69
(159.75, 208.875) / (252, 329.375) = 0.84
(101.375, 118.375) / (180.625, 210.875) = 1.02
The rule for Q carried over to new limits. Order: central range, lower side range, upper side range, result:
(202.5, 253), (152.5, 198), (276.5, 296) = 1.7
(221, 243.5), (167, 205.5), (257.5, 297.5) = -3.5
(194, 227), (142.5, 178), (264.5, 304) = -2.3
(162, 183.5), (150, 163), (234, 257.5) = -0.4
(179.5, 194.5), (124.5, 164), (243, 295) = -1.7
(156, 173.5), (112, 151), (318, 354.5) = 0.1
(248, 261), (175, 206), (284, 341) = 6.1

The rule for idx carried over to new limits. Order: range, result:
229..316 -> 26.9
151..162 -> 31.9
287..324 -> 32.2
